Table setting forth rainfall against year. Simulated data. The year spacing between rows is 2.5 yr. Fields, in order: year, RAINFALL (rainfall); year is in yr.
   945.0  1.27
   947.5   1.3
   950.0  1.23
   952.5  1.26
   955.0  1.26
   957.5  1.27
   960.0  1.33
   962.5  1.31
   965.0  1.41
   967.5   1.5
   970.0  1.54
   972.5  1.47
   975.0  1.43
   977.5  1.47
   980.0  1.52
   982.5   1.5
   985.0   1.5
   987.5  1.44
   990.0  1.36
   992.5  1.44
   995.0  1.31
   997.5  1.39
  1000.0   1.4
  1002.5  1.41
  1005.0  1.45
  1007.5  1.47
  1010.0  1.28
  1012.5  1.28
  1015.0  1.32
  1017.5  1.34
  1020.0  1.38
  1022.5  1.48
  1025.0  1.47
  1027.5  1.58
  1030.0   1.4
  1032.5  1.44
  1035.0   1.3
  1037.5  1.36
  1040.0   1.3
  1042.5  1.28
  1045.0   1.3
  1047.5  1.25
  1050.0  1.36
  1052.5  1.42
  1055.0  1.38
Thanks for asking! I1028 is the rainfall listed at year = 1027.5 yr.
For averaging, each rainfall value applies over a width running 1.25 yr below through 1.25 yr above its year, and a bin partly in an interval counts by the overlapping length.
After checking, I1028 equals 1.58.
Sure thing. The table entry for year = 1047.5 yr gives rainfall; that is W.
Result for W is 1.25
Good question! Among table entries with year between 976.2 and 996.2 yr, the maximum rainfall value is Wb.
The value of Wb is 1.52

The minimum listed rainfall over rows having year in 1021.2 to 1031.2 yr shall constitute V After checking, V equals 1.4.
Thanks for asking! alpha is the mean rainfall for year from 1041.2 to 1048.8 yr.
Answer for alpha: 1.28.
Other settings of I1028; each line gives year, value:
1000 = 1.4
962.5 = 1.31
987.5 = 1.44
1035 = 1.3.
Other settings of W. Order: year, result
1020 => 1.38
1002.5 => 1.41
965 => 1.41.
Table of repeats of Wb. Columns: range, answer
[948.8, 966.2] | 1.41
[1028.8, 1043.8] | 1.44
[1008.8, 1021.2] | 1.38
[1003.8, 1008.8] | 1.47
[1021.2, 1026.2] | 1.48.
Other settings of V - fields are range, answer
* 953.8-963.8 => 1.26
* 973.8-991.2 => 1.36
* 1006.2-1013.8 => 1.28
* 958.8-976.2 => 1.31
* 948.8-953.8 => 1.23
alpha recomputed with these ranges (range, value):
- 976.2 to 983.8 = 1.5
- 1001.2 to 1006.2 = 1.43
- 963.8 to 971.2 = 1.48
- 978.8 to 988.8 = 1.49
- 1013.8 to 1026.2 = 1.4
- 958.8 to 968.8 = 1.39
